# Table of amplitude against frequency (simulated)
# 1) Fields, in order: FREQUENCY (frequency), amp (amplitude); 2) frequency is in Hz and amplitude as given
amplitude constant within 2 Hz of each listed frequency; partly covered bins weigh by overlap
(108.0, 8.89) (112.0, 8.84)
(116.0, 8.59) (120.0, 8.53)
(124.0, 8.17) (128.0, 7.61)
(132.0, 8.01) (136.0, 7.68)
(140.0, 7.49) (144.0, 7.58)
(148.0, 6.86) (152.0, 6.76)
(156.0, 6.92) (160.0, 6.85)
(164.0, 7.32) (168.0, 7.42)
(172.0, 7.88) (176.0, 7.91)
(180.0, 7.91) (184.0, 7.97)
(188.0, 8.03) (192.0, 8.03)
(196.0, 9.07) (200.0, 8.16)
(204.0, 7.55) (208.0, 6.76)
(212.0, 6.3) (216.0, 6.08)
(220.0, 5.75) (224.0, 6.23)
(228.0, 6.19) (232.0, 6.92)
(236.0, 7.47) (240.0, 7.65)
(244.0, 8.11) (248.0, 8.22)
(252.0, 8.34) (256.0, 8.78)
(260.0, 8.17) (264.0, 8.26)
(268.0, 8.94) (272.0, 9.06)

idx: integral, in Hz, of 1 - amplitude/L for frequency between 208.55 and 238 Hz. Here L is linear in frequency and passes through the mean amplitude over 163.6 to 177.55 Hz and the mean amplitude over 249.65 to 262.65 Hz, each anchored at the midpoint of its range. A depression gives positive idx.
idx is 6.1 Hz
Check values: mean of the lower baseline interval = 7.66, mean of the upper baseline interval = 8.42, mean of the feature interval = 6.44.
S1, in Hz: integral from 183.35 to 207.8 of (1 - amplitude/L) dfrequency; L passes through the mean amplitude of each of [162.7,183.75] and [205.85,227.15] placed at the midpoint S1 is -3.84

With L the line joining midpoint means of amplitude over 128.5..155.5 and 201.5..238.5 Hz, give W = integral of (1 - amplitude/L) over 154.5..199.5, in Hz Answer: -4.8 Hz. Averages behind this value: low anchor 7.38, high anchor 6.62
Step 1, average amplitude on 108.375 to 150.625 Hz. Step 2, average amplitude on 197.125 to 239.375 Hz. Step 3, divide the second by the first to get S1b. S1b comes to 0.9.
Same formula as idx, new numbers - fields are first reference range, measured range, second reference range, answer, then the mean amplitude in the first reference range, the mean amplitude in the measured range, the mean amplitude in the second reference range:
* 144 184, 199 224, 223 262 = 2.9 Hz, 7.36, 6.67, 7.64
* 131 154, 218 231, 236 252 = 2.9 Hz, 7.37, 6.12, 7.97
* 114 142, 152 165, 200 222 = 0.9 Hz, 8.01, 6.97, 6.64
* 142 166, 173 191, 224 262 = -1.8 Hz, 7.05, 7.96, 7.68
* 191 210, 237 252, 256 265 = 0.4 Hz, 7.91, 8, 8.34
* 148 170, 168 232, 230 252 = 0.5 Hz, 7.04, 7.31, 7.73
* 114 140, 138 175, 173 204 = 3.8 Hz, 8.05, 7.25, 8.11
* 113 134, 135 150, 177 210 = 1.4 Hz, 8.21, 7.38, 7.93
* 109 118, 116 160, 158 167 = 2.0 Hz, 8.73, 7.58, 7.12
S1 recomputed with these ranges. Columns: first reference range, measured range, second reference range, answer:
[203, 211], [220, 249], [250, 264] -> 2.5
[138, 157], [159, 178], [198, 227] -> -1.4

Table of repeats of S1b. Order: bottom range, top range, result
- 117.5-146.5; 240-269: 1.06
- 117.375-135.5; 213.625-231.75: 0.76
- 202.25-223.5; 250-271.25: 1.32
